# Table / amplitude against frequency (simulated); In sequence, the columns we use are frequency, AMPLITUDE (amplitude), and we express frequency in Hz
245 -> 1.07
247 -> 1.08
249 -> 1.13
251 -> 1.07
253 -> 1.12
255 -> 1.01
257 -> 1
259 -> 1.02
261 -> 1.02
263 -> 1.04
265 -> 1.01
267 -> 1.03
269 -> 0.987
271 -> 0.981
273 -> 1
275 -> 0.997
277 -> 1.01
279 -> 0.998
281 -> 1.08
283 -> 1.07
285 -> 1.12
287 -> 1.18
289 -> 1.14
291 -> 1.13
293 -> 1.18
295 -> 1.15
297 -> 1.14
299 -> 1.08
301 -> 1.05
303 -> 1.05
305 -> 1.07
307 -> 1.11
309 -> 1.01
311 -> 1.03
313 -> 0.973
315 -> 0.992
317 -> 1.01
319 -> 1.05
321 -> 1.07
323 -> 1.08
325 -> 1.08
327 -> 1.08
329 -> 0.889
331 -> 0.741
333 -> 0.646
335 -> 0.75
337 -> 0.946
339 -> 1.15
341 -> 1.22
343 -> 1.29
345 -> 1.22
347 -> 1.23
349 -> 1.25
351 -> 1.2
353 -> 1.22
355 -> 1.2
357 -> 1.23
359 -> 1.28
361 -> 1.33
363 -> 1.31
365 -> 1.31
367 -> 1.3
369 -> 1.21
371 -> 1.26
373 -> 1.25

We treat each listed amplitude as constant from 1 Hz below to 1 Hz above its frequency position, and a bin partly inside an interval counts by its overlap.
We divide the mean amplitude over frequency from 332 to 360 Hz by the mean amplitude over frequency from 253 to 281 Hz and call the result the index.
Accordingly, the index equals 1.11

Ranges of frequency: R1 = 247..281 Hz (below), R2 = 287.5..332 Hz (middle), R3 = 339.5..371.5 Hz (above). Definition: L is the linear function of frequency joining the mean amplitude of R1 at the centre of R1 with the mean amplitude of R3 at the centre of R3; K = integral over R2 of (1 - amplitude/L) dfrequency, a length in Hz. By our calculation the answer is 3.4 Hz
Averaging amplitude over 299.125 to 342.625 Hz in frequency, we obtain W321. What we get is 1.01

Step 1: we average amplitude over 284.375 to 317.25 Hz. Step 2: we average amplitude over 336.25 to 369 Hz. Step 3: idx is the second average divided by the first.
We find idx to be 1.1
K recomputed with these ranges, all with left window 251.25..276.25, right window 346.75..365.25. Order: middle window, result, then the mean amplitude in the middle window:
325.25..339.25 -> 3.65 Hz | 0.882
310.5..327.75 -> 1.79 Hz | 1.04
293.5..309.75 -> 0.42 Hz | 1.09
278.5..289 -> -0.27 Hz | 1.1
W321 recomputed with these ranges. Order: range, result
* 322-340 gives 0.929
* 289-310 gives 1.1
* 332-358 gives 1.12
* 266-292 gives 1.06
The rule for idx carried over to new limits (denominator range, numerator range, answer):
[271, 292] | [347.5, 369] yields 1.18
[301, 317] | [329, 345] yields 0.94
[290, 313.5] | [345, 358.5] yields 1.13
